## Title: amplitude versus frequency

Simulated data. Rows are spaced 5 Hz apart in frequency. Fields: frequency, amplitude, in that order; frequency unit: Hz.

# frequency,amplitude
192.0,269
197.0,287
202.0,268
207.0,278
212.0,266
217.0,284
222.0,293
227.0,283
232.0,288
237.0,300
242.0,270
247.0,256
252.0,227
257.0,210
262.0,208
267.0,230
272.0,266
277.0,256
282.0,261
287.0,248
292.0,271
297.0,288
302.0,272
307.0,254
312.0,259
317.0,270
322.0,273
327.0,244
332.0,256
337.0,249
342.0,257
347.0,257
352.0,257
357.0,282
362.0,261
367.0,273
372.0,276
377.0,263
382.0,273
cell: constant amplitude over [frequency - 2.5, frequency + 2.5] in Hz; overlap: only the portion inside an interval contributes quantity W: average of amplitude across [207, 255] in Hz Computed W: 274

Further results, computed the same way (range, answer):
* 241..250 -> 260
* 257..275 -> 232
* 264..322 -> 261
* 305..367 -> 260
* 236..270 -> 241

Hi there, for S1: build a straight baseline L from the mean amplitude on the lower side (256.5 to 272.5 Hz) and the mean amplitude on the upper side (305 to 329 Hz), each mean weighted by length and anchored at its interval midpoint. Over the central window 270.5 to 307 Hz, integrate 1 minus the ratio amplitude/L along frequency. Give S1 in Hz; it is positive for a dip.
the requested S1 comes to -3.5 Hz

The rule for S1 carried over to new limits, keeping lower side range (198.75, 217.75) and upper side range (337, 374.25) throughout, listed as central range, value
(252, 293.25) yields 4.26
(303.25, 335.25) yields 0.90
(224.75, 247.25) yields -0.81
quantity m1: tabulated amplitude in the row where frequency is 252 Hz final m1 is 227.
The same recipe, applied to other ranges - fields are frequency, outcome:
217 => 284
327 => 244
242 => 270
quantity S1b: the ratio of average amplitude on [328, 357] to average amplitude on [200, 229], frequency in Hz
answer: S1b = 0.92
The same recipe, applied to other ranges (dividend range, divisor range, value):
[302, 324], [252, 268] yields 1.22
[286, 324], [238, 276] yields 1.11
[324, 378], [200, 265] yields 0.99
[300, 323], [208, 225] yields 0.94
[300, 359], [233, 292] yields 1.04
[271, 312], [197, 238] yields 0.94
